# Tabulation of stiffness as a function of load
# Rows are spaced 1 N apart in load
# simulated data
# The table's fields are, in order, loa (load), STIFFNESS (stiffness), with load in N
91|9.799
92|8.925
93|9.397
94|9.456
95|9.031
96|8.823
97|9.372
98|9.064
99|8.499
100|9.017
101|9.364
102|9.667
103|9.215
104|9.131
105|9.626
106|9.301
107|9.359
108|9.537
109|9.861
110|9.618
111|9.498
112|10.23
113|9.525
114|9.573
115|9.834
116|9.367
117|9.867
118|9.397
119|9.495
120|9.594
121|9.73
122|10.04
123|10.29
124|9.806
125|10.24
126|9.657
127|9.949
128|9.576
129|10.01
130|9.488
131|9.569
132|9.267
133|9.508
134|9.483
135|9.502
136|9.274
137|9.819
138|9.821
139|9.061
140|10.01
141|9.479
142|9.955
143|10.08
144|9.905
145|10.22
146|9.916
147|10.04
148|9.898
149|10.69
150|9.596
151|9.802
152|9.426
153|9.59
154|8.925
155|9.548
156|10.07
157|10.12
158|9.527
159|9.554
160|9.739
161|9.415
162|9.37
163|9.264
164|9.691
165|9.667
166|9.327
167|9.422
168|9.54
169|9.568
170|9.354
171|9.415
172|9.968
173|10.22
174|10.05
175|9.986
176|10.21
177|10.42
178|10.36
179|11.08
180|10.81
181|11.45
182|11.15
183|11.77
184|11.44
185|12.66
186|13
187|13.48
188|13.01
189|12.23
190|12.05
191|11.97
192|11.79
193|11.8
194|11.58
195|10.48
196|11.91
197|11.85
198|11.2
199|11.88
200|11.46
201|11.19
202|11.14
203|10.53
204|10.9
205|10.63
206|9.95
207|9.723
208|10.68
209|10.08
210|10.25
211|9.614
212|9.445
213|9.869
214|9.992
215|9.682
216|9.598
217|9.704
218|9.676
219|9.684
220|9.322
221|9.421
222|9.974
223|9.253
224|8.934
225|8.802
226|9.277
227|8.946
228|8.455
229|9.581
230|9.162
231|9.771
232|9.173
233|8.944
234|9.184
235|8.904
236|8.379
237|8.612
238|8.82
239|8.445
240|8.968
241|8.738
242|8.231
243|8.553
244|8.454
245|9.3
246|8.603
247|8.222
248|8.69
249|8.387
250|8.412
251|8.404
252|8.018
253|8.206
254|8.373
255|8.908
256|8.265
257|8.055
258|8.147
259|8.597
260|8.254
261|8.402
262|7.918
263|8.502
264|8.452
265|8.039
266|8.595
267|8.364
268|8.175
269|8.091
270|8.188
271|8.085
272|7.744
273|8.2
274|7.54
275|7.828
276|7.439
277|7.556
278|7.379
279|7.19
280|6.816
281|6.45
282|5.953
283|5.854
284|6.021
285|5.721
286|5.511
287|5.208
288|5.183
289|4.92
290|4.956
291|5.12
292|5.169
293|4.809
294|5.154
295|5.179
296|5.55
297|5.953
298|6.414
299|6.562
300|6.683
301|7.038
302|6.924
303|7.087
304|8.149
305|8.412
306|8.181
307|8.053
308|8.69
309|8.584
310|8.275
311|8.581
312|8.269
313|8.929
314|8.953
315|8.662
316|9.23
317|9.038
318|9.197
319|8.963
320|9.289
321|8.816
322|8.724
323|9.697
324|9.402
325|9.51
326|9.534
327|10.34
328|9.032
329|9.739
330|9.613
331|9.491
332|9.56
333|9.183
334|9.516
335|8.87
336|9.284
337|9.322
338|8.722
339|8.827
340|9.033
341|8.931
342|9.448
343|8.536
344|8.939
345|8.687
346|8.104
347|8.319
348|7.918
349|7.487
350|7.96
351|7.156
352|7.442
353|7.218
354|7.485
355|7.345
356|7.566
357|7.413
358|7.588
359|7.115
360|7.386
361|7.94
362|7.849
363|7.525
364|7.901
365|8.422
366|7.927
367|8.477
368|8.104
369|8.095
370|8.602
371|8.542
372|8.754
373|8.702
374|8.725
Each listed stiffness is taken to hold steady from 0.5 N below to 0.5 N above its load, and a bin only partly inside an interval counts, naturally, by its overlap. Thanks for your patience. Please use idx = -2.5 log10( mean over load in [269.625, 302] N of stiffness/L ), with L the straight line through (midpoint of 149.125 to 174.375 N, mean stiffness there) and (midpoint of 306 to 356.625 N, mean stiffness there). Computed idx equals 0.38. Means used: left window 9.62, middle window 6.36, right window 8.74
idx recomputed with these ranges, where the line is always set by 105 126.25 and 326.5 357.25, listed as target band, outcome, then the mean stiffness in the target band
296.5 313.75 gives 0.14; 7.71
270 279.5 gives 0.16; 7.69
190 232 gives -0.11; 10.2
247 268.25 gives 0.08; 8.34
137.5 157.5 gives -0.03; 9.81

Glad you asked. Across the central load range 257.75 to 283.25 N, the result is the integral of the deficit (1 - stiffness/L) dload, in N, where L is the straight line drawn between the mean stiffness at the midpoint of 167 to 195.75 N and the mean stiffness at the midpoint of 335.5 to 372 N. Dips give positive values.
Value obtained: 4.8 N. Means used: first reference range 11.1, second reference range 8.14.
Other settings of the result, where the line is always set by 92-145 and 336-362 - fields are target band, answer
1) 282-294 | 4.5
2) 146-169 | -0.8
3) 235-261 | 0.7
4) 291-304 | 3.6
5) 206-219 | -1.3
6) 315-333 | -2.4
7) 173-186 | -2.6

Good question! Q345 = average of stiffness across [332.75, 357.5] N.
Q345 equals 8.34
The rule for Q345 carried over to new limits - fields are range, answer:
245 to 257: 8.43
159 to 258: 9.9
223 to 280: 8.44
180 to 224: 10.9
